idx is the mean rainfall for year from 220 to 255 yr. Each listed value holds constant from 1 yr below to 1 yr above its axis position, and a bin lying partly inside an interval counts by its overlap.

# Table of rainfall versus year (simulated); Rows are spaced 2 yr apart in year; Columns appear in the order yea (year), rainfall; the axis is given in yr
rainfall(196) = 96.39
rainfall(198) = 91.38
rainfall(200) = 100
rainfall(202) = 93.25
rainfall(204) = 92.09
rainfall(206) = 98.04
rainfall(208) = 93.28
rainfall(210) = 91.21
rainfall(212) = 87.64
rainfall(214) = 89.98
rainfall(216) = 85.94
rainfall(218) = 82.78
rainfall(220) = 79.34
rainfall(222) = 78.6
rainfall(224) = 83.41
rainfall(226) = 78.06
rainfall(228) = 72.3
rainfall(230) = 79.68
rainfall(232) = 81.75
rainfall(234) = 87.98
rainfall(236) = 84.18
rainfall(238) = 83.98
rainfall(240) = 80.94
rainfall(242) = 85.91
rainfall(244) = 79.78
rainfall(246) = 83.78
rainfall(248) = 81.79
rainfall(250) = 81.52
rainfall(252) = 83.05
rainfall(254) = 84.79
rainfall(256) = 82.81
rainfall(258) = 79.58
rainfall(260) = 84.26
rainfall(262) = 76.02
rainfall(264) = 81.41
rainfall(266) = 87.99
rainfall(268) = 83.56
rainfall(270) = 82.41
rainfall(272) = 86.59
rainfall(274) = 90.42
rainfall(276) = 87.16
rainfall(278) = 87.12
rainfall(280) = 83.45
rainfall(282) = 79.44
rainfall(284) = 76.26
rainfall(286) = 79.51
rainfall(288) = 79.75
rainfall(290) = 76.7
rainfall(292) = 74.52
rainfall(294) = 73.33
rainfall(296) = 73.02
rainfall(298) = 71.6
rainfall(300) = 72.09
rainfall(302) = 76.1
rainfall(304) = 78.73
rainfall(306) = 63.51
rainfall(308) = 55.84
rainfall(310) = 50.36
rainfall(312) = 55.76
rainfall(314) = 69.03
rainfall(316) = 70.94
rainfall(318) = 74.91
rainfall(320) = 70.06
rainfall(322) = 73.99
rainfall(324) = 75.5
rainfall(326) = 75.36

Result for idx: 81.8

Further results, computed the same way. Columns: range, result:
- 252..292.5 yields 82.3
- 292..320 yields 68.4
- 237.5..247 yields 82.8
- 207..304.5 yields 81.8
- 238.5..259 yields 82.4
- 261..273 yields 83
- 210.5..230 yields 82.1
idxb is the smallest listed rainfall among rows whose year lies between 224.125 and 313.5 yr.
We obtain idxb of 50.36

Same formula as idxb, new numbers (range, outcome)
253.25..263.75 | 76.02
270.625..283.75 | 79.44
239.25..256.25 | 79.78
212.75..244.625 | 72.3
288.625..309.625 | 55.84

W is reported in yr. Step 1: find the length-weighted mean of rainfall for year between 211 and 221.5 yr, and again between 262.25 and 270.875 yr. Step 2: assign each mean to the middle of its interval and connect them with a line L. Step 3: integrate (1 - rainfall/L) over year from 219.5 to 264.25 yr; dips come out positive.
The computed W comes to 1.3 yr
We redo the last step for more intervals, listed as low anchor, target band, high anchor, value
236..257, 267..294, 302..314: -3.7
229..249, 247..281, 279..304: -1.7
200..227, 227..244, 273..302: 0.6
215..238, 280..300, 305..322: -2.1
